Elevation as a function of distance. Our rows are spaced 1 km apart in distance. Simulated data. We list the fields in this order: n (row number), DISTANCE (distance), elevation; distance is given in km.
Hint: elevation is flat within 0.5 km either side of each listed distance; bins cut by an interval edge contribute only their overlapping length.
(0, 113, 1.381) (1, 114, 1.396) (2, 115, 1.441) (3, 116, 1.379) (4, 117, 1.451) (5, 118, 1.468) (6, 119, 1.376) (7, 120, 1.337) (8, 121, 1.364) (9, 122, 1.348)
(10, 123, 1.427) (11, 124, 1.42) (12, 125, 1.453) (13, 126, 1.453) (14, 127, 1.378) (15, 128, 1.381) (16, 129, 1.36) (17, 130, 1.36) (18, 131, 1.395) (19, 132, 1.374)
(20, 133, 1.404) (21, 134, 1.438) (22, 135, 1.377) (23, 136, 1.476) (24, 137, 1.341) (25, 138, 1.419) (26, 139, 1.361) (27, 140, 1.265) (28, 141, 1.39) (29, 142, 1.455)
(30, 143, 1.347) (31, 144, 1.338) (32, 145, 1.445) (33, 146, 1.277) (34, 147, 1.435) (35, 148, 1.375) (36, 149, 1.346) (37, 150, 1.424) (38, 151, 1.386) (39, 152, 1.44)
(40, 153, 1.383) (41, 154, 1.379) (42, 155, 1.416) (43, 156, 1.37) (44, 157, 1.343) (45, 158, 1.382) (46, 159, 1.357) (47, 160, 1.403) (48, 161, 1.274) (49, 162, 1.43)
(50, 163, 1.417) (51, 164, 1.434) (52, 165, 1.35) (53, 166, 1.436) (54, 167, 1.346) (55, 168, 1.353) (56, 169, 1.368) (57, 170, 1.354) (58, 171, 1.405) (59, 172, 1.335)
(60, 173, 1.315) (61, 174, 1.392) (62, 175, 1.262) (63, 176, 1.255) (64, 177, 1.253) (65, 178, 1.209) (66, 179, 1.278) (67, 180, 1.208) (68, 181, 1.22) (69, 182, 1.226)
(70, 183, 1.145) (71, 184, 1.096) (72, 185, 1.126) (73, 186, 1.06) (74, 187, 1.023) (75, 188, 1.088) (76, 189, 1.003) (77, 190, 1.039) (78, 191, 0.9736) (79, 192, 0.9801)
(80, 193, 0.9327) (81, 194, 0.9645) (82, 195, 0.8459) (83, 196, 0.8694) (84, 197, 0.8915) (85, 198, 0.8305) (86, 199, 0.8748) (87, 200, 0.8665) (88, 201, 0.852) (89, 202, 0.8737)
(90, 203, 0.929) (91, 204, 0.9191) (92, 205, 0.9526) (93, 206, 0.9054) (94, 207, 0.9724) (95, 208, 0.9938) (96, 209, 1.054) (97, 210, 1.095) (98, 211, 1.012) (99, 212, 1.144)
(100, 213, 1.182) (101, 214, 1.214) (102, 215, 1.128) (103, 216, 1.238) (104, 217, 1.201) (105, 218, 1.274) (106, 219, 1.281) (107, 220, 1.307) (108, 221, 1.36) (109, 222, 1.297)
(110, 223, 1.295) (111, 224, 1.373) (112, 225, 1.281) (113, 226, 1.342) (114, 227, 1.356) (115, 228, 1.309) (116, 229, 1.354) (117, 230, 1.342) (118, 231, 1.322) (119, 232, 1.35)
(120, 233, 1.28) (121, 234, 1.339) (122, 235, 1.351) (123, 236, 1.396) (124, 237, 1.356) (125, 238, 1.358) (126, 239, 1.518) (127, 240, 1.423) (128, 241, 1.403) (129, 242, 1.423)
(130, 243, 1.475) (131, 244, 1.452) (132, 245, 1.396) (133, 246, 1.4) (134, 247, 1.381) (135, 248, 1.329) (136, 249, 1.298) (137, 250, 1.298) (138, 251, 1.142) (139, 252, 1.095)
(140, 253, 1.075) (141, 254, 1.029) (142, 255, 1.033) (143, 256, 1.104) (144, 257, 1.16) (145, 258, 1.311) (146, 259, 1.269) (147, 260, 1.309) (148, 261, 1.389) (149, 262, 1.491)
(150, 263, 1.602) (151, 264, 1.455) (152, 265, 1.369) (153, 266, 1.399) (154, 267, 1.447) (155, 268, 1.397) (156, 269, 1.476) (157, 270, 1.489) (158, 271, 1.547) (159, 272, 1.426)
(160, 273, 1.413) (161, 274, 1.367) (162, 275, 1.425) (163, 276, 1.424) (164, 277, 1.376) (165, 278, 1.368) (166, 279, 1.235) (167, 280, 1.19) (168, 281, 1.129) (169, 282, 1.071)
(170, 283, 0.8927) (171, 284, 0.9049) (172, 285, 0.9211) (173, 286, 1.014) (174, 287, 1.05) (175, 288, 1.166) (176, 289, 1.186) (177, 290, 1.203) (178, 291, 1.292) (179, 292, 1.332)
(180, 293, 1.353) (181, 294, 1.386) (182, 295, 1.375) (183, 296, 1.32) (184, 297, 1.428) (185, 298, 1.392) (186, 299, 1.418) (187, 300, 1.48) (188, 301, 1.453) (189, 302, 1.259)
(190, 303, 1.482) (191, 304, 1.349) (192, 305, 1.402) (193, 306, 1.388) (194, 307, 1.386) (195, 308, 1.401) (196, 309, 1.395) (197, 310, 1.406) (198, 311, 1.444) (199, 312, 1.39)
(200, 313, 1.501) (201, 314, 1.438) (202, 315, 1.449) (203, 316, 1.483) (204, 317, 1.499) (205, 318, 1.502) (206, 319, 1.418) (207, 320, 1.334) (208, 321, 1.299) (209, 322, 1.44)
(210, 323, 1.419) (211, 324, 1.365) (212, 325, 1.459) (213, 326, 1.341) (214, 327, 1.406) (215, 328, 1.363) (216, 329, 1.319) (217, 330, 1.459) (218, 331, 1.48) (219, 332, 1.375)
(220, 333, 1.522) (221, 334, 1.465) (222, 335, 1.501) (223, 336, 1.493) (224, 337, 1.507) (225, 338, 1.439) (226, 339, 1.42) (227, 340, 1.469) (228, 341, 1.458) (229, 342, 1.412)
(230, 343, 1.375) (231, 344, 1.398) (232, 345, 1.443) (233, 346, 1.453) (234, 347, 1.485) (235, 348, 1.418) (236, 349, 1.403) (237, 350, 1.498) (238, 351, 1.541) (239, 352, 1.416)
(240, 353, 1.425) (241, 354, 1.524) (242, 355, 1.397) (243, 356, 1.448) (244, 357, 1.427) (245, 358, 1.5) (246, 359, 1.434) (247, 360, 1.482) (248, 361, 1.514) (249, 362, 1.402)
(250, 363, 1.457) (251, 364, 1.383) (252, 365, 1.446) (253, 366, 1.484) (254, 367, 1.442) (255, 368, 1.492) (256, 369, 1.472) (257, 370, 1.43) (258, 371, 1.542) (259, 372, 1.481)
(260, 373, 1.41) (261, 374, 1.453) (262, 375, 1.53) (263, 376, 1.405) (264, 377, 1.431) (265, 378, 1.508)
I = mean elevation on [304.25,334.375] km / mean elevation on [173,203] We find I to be 1.3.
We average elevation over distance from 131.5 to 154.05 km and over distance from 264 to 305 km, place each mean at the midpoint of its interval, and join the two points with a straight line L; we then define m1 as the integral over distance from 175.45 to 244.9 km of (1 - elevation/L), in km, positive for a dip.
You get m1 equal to 9.2 km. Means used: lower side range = 1.39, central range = 1.17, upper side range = 1.31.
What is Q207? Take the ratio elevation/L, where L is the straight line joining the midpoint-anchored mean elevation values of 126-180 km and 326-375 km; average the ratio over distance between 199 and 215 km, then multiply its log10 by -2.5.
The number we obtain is 0.359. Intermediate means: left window 1.37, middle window 0.998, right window 1.45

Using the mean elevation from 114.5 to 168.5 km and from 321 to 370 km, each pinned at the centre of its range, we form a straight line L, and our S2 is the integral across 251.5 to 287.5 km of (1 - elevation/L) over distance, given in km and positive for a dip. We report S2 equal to 3.9 km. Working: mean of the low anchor 1.39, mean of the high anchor 1.44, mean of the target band 1.27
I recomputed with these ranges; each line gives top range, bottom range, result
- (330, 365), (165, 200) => 1.27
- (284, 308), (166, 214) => 1.19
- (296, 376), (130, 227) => 1.17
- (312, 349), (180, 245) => 1.23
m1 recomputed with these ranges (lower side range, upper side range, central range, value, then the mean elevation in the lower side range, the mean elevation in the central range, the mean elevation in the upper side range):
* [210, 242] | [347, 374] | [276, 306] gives 2.53 km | 1.3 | 1.26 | 1.46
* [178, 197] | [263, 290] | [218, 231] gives -1.94 km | 1.06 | 1.32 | 1.28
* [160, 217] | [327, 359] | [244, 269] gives -0.70 km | 1.13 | 1.31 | 1.45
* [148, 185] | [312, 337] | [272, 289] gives 2.56 km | 1.33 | 1.19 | 1.43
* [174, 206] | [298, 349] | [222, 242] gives -3.38 km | 1.04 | 1.36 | 1.42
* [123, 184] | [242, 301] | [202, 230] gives 3.21 km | 1.36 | 1.17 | 1.3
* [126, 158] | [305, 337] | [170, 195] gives 4.26 km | 1.38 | 1.16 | 1.42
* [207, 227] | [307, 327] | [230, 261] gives -0.85 km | 1.21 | 1.3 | 1.42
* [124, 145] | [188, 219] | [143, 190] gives -3.57 km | 1.39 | 1.31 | 1.01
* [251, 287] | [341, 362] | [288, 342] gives -1.37 km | 1.27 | 1.4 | 1.45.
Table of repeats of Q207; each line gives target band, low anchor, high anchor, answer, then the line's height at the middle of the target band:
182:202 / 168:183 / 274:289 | 0.29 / 1.27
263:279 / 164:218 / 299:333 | -0.09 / 1.31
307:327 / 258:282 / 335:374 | 0.00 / 1.42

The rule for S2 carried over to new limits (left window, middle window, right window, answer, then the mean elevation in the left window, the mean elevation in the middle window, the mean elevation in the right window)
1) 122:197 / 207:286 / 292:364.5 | 4.39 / 1.3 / 1.29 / 1.43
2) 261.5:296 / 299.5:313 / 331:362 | -0.44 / 1.3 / 1.41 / 1.45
